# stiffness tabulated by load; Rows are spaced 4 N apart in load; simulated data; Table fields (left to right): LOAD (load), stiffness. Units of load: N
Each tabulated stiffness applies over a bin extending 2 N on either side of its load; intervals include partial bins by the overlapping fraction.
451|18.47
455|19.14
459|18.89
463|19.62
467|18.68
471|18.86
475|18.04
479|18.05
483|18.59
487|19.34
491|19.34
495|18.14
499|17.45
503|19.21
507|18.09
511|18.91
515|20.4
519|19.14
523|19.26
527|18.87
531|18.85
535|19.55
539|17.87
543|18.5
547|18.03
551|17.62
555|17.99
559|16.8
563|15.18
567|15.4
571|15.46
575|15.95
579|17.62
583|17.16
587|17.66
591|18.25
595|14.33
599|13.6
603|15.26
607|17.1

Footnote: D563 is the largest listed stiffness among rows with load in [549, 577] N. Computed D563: 17.99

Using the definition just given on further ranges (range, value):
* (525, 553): 19.55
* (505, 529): 20.4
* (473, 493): 19.34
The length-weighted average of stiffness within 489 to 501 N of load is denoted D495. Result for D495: 18.3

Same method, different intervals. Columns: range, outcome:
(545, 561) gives 17.6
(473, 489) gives 18.5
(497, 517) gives 18.8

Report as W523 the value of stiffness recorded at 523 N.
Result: 19.26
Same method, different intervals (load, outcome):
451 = 18.47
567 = 15.4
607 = 17.1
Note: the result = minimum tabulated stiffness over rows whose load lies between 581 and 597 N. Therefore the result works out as 14.33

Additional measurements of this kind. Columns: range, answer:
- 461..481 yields 18.04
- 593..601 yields 13.6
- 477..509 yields 17.45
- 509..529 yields 18.87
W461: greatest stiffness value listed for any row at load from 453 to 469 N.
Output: 19.62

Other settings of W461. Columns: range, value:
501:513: 19.21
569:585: 17.62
